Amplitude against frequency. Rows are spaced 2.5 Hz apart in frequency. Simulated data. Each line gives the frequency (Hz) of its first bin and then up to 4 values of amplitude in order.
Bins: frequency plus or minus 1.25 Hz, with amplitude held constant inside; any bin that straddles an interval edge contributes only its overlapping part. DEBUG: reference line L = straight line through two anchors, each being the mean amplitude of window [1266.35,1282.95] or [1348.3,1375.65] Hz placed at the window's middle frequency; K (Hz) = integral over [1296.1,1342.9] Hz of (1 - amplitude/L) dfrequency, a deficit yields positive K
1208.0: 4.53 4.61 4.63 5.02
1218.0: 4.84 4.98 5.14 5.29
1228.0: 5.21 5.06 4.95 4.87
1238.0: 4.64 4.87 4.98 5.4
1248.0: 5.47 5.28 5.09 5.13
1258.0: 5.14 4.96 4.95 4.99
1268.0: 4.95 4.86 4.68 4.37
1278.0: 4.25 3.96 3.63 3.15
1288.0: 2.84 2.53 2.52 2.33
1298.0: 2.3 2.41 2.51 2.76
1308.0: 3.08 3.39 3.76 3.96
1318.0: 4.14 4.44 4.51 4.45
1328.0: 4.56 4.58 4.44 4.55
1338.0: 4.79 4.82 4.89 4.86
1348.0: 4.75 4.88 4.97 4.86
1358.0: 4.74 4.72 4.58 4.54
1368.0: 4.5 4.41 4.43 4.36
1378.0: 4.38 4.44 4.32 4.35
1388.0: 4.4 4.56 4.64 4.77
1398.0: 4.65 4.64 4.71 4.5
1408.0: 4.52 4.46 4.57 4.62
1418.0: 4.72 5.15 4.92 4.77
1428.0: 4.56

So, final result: 7.2 Hz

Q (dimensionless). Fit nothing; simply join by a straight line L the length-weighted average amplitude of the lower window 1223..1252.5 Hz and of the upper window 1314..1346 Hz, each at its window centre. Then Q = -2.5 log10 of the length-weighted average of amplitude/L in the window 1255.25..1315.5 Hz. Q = 0.28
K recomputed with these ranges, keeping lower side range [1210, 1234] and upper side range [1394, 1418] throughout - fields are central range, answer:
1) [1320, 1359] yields 0.4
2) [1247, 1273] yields -0.8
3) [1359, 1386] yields 1.2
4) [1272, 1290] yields 4.0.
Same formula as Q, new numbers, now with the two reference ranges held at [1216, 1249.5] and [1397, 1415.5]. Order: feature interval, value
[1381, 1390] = 0.06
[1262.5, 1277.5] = 0.04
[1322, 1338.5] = 0.06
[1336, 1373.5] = 0.00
